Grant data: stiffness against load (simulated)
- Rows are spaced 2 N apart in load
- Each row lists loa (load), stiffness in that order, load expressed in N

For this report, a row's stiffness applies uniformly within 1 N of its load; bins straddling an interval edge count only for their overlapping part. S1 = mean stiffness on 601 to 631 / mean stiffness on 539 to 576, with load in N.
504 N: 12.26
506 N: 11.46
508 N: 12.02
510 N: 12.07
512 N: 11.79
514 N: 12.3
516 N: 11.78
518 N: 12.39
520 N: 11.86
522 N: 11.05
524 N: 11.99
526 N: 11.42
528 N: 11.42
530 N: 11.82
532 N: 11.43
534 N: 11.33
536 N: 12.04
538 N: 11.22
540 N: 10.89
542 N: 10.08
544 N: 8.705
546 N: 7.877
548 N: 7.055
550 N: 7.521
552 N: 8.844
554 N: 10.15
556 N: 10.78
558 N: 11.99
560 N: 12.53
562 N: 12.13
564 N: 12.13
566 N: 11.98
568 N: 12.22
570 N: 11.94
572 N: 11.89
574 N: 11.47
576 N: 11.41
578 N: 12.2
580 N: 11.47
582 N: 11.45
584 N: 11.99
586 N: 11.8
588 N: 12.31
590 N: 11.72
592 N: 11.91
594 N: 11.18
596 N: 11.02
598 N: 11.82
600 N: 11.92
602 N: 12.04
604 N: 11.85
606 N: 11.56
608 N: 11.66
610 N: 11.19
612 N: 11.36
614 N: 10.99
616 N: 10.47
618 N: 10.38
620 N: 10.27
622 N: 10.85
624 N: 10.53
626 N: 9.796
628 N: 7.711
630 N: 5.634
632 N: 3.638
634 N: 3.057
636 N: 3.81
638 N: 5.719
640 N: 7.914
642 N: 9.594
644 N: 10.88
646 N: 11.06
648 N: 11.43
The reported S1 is 0.98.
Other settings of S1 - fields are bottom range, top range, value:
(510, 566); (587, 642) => 0.89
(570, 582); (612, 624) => 0.91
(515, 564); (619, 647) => 0.73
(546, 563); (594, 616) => 1.15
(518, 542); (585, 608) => 1.02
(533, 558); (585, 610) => 1.20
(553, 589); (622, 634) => 0.63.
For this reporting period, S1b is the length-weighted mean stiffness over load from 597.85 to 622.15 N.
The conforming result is 11.3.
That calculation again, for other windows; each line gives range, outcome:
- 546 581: 11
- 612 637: 8.23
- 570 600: 11.7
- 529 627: 11.1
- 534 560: 9.93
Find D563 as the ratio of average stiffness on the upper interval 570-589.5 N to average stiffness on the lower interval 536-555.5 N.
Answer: 1.26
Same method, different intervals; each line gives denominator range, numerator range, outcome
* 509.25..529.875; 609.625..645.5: 0.72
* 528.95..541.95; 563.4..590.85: 1.04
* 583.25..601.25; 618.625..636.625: 0.63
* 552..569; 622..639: 0.56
